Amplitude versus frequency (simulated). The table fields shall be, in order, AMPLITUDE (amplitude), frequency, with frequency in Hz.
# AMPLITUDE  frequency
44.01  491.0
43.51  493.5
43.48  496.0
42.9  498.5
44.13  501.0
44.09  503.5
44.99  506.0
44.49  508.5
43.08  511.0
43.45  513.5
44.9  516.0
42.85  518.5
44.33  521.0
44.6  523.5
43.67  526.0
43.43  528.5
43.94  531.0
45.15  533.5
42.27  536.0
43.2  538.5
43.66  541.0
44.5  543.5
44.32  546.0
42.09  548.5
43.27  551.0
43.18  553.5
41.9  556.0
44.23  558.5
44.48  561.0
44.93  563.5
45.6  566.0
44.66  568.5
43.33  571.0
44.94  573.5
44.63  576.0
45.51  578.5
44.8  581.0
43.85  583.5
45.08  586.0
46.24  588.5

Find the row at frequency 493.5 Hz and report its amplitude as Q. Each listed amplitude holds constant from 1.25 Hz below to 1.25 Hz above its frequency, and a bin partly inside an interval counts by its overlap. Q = 43.51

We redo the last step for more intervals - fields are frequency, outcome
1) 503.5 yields 44.09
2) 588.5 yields 46.24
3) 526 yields 43.67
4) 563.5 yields 44.93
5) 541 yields 43.66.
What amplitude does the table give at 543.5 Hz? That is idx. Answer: 44.5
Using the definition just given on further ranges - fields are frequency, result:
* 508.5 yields 44.49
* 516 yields 44.9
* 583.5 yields 43.85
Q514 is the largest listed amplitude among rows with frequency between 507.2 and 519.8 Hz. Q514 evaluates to 44.9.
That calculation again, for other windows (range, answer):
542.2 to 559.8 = 44.5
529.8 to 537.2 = 45.15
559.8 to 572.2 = 45.6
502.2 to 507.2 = 44.99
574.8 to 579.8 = 45.51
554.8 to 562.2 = 44.48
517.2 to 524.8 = 44.6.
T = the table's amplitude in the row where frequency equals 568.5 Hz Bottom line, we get 44.66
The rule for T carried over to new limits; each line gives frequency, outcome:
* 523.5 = 44.6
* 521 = 44.33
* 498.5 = 42.9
